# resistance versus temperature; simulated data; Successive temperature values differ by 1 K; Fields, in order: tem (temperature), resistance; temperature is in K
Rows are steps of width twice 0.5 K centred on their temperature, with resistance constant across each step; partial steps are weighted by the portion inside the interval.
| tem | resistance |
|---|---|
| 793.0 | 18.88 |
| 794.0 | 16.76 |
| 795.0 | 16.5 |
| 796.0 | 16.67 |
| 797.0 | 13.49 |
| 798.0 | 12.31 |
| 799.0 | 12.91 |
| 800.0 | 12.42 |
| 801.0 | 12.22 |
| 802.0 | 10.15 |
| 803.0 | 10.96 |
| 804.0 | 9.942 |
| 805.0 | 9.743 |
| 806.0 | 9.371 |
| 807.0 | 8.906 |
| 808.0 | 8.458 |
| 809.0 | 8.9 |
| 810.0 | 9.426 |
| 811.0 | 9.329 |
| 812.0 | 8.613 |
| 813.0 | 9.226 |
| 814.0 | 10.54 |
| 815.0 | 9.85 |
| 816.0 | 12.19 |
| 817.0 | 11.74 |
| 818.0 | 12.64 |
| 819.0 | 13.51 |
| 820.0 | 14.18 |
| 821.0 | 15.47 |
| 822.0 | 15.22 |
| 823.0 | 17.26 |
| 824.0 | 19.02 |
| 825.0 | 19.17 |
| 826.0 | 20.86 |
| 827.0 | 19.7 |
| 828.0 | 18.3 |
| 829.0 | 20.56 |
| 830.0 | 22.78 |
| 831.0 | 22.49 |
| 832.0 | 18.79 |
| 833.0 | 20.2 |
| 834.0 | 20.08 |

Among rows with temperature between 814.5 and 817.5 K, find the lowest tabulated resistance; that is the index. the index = 9.85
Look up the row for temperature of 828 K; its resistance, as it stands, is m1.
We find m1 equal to 18.3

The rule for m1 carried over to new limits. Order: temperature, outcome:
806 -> 9.371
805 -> 9.743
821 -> 15.47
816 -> 12.19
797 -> 13.49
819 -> 13.51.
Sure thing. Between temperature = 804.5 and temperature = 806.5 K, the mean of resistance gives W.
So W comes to 9.56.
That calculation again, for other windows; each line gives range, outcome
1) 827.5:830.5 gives 20.5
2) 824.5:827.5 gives 19.9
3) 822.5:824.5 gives 18.1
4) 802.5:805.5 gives 10.2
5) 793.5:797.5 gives 15.9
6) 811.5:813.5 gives 8.92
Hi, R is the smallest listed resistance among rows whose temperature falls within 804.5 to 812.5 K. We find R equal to 8.458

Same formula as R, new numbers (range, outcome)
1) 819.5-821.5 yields 14.18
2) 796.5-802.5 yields 10.15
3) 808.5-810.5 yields 8.9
